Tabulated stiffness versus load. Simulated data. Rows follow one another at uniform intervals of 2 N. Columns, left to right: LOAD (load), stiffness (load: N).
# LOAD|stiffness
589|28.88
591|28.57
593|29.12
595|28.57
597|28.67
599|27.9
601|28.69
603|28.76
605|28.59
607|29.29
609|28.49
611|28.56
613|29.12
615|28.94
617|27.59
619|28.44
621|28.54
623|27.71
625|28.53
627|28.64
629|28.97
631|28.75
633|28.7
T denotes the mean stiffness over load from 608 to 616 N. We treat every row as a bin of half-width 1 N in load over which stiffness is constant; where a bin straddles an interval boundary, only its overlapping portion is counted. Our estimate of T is 28.8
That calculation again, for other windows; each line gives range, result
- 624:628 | 28.6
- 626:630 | 28.8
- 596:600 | 28.3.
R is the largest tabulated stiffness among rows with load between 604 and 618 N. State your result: 29.29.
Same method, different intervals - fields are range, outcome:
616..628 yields 28.64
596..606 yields 28.76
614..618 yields 28.94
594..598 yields 28.67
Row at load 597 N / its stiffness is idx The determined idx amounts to 28.67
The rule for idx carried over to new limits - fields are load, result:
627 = 28.64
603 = 28.76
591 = 28.57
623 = 27.71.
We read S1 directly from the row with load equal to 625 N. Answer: 28.53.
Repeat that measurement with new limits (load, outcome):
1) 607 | 29.29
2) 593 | 29.12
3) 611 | 28.56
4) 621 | 28.54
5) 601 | 28.69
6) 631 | 28.75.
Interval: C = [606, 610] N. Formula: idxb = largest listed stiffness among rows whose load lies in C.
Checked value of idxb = 29.29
